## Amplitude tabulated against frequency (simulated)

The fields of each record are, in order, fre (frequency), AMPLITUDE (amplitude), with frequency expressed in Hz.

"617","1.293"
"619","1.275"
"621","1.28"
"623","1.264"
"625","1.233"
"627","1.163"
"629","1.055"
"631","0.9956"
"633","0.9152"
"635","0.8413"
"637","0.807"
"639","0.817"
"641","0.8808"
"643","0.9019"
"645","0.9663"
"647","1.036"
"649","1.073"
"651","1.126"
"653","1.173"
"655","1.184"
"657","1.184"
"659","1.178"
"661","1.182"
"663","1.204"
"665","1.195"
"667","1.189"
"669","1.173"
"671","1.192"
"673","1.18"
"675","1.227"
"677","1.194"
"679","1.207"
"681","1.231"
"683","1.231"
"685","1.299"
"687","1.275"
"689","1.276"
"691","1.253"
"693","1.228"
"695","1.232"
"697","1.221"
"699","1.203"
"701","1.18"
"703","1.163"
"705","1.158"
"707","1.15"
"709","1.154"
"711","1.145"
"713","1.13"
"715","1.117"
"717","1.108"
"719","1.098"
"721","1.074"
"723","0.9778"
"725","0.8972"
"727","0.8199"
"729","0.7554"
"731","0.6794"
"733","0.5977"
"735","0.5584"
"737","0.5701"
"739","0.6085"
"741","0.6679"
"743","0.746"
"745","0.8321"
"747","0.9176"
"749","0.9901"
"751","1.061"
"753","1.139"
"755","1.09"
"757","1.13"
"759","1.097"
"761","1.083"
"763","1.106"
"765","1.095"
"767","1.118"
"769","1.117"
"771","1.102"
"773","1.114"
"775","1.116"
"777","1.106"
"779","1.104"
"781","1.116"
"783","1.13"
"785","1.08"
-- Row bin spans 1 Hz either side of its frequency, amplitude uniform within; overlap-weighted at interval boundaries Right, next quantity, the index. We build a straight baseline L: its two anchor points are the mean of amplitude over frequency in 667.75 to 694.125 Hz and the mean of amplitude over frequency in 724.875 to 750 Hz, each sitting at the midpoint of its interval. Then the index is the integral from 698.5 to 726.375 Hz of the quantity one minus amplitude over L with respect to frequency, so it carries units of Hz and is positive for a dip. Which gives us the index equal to -4.4 Hz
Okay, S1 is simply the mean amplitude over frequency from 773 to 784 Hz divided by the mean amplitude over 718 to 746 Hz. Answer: 1.43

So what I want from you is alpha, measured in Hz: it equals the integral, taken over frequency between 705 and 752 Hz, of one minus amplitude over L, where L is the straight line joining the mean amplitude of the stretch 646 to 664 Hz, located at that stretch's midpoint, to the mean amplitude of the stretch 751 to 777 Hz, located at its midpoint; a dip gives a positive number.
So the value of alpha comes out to 9.1 Hz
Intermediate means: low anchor 1.15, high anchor 1.11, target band 0.904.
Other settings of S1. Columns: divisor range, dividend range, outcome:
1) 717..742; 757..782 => 1.40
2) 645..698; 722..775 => 0.77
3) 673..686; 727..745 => 0.54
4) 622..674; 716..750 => 0.76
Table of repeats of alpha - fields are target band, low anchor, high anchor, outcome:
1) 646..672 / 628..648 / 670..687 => -2.02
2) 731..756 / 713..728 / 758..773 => 6.02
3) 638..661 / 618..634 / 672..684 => 2.43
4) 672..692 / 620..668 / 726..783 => -3.98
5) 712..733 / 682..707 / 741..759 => 2.95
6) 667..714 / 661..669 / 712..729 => -4.08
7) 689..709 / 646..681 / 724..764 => -3.13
